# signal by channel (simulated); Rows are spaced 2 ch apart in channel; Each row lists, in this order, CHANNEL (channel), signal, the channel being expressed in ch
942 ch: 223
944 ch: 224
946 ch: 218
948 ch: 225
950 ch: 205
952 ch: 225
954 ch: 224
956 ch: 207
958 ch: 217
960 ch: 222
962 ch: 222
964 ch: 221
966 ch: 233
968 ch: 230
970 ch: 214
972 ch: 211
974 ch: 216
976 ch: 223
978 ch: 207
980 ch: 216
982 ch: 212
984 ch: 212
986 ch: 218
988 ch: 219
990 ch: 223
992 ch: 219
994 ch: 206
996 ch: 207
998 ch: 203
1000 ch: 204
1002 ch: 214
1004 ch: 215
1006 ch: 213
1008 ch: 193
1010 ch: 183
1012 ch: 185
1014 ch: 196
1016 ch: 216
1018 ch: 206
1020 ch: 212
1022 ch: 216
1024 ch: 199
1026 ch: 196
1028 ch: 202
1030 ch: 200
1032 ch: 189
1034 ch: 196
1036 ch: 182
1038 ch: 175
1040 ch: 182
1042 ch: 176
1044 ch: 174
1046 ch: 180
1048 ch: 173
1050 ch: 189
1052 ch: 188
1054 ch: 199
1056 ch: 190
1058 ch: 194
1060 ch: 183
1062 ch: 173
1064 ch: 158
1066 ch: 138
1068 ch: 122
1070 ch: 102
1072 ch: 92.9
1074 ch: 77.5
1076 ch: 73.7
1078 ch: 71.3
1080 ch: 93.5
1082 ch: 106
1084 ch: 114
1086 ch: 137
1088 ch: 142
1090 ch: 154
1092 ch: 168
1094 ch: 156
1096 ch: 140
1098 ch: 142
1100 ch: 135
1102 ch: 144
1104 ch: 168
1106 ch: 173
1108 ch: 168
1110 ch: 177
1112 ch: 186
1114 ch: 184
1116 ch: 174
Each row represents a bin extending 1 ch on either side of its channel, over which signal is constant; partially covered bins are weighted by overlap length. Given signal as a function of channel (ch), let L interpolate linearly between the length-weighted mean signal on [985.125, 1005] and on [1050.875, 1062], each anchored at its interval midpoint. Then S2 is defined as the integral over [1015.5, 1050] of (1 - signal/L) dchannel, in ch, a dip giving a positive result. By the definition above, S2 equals 1.1 ch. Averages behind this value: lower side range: 213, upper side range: 189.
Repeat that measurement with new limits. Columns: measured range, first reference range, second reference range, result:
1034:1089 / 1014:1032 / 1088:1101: 8.64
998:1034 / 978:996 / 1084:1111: -0.70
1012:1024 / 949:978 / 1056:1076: -2.12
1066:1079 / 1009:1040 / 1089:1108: 5.82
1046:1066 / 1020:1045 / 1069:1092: -3.98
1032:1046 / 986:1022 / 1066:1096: -1.29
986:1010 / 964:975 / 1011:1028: 0.13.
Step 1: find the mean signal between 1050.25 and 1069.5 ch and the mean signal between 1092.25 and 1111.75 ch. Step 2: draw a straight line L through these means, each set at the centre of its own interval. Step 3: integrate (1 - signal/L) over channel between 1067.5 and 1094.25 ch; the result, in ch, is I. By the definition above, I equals 8.1 ch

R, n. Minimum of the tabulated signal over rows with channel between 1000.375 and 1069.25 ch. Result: 122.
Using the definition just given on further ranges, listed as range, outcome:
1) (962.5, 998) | 203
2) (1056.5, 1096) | 71.3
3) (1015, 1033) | 189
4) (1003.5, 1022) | 183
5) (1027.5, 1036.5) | 182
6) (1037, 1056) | 173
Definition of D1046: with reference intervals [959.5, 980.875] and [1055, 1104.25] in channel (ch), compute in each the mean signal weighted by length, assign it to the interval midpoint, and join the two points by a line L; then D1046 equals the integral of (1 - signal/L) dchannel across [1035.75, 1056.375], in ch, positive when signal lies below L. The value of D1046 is -2.8 ch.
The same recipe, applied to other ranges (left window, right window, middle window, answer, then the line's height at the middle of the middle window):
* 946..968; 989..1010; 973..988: -0.09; 214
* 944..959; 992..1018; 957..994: -1.20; 211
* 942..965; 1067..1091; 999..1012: -2.21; 173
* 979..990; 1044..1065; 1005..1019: 0.27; 203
